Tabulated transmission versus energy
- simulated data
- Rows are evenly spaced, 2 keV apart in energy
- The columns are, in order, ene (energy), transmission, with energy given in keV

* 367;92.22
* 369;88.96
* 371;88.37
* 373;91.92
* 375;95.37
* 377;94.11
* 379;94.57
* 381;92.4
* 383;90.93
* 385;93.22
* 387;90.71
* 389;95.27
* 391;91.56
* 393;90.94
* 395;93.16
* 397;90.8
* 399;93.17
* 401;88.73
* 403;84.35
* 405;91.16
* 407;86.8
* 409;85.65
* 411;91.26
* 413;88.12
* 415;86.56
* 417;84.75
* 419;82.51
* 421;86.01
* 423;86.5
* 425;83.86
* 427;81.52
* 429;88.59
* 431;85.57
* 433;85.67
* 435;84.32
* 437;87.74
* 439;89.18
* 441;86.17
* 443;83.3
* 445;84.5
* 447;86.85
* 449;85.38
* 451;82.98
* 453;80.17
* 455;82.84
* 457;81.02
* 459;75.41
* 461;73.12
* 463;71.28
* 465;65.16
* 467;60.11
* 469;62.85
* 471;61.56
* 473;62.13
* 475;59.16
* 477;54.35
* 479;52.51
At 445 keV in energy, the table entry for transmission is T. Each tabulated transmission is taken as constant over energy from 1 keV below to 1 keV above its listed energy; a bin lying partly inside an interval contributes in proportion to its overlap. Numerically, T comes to 84.5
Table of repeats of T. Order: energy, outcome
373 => 91.92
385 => 93.22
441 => 86.17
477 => 54.35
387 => 90.71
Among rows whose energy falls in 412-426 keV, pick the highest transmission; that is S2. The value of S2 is 88.12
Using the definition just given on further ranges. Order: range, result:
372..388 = 95.37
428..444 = 89.18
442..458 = 86.85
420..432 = 88.59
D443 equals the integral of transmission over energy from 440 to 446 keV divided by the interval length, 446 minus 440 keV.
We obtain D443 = 84.7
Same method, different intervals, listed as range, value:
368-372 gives 88.7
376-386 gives 93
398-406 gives 89.4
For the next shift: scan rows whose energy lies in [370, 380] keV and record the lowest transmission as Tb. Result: 88.37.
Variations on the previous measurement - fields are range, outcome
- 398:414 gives 84.35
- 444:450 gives 84.5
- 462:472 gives 60.11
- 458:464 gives 71.28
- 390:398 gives 90.8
